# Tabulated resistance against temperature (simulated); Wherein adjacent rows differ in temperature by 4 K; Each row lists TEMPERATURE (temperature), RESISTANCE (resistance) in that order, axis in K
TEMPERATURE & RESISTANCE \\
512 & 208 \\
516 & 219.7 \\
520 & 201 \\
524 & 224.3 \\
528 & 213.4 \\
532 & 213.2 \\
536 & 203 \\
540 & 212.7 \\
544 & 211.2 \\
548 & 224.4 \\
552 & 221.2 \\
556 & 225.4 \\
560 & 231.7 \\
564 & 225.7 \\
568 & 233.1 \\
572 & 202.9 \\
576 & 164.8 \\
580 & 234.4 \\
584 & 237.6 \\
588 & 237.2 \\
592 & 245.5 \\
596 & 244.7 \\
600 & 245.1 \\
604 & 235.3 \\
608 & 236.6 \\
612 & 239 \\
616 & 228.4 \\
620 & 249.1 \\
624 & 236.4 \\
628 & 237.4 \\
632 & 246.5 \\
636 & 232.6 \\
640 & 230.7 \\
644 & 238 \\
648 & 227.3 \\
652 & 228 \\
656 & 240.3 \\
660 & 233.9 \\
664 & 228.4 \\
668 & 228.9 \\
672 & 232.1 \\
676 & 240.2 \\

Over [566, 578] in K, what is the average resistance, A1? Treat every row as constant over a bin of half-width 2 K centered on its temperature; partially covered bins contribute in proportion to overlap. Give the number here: 200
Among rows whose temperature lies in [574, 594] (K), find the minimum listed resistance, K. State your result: 164.8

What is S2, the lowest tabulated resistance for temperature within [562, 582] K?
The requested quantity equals 164.8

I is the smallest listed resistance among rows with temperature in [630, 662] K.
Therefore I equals 227.3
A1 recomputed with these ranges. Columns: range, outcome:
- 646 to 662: 232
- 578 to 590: 236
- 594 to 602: 245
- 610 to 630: 238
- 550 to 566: 226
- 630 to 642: 237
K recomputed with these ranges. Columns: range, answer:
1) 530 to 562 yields 203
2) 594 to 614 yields 235.3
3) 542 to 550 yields 211.2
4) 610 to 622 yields 228.4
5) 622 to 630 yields 236.4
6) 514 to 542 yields 201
